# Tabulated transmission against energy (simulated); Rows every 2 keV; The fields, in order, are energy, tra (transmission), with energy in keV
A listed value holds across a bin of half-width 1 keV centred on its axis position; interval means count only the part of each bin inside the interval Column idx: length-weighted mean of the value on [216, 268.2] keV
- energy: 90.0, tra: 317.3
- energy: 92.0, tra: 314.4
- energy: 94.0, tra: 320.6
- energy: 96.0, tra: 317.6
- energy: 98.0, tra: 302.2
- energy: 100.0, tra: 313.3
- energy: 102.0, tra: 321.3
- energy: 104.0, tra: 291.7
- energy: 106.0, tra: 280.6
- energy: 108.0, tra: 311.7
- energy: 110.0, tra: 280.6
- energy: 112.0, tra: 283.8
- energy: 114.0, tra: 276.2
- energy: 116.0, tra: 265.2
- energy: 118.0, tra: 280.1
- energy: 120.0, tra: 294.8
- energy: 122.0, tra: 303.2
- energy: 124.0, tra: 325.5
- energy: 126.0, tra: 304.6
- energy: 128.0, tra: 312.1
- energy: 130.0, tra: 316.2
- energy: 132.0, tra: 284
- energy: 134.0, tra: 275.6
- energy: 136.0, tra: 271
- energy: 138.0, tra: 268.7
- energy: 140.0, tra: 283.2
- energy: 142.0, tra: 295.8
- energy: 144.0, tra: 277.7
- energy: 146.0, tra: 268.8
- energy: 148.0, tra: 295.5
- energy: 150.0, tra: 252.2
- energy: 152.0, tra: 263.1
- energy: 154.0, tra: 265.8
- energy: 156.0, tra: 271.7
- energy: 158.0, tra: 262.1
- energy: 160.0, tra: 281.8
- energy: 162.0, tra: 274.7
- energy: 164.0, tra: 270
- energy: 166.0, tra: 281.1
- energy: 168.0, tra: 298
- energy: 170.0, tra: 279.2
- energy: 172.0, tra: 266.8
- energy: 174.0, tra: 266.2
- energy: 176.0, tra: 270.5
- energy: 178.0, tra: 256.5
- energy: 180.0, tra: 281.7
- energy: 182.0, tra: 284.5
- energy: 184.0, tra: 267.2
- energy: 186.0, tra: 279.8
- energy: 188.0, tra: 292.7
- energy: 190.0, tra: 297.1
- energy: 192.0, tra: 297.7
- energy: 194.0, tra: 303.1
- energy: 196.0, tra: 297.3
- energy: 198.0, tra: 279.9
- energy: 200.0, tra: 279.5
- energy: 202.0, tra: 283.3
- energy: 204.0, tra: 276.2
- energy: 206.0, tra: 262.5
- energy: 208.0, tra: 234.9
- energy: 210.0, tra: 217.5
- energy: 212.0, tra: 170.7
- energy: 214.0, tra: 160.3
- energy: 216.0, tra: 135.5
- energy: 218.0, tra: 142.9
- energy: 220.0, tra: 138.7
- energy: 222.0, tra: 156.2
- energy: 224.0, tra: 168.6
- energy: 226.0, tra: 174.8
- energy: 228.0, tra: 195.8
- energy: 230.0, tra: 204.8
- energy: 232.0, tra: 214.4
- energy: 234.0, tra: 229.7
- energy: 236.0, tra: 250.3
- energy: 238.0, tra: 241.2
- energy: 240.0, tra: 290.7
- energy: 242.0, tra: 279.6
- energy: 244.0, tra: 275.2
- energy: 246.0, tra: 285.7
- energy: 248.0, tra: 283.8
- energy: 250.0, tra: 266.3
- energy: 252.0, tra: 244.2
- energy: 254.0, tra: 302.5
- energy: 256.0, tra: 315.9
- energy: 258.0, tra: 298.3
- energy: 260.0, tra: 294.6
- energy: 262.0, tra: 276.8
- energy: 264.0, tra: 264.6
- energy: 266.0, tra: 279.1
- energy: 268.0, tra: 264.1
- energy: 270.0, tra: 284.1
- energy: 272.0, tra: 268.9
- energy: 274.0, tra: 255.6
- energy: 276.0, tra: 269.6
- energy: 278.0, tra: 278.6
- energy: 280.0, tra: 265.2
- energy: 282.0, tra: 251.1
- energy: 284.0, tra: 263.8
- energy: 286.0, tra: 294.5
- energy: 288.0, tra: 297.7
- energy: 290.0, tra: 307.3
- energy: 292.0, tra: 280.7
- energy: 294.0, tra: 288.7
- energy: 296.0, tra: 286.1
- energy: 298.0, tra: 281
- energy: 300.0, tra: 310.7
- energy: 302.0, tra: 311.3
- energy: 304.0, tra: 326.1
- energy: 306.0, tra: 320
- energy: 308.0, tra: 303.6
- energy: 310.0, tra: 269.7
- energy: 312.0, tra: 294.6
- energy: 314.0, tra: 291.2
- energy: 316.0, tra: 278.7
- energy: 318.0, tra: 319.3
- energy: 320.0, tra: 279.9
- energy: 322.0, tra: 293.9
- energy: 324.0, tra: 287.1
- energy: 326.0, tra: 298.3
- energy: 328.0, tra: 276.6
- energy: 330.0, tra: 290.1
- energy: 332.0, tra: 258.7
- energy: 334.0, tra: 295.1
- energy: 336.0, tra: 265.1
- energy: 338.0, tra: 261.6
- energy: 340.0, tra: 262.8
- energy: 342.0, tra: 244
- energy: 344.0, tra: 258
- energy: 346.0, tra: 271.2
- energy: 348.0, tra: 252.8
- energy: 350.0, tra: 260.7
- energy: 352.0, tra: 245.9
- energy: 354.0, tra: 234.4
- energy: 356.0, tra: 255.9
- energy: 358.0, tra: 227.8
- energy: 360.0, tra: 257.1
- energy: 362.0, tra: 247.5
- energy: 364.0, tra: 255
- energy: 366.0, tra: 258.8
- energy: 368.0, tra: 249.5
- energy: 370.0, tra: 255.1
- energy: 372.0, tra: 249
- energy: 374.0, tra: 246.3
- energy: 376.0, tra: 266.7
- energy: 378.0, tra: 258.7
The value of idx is 241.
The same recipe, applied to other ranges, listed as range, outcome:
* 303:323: 298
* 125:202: 281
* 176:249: 242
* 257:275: 276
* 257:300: 279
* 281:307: 294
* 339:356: 254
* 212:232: 167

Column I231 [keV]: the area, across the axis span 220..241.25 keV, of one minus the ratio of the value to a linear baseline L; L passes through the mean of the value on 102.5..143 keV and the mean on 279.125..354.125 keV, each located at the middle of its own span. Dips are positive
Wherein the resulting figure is 5.6 keV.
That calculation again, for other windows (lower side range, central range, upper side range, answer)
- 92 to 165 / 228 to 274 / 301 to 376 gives 1.9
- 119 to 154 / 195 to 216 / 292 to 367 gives 3.1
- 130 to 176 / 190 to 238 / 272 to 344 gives 9.7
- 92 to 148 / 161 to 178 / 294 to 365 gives 0.9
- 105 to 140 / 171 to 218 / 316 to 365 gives 4.3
